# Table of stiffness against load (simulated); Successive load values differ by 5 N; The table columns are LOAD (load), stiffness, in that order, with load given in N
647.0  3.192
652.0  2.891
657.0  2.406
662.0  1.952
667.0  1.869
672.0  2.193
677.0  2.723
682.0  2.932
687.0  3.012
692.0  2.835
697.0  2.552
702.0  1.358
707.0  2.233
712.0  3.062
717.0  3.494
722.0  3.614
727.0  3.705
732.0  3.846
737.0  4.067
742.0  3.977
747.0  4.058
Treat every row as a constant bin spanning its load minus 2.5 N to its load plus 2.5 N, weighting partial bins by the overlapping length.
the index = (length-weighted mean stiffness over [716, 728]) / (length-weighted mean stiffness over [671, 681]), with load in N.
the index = 1.40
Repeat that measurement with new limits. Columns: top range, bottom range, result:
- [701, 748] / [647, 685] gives 1.36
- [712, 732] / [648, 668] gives 1.50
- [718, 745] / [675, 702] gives 1.43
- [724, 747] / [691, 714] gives 1.65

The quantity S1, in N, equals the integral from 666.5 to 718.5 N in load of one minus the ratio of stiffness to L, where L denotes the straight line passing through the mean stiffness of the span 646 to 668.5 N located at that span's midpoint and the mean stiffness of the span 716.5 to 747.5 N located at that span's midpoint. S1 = 8.5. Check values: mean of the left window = 2.44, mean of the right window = 3.83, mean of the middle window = 2.58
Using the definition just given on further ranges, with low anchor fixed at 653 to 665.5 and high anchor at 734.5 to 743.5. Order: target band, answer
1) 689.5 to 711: 5.8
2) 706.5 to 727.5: 1.6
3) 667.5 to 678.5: 1.0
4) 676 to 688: -0.6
